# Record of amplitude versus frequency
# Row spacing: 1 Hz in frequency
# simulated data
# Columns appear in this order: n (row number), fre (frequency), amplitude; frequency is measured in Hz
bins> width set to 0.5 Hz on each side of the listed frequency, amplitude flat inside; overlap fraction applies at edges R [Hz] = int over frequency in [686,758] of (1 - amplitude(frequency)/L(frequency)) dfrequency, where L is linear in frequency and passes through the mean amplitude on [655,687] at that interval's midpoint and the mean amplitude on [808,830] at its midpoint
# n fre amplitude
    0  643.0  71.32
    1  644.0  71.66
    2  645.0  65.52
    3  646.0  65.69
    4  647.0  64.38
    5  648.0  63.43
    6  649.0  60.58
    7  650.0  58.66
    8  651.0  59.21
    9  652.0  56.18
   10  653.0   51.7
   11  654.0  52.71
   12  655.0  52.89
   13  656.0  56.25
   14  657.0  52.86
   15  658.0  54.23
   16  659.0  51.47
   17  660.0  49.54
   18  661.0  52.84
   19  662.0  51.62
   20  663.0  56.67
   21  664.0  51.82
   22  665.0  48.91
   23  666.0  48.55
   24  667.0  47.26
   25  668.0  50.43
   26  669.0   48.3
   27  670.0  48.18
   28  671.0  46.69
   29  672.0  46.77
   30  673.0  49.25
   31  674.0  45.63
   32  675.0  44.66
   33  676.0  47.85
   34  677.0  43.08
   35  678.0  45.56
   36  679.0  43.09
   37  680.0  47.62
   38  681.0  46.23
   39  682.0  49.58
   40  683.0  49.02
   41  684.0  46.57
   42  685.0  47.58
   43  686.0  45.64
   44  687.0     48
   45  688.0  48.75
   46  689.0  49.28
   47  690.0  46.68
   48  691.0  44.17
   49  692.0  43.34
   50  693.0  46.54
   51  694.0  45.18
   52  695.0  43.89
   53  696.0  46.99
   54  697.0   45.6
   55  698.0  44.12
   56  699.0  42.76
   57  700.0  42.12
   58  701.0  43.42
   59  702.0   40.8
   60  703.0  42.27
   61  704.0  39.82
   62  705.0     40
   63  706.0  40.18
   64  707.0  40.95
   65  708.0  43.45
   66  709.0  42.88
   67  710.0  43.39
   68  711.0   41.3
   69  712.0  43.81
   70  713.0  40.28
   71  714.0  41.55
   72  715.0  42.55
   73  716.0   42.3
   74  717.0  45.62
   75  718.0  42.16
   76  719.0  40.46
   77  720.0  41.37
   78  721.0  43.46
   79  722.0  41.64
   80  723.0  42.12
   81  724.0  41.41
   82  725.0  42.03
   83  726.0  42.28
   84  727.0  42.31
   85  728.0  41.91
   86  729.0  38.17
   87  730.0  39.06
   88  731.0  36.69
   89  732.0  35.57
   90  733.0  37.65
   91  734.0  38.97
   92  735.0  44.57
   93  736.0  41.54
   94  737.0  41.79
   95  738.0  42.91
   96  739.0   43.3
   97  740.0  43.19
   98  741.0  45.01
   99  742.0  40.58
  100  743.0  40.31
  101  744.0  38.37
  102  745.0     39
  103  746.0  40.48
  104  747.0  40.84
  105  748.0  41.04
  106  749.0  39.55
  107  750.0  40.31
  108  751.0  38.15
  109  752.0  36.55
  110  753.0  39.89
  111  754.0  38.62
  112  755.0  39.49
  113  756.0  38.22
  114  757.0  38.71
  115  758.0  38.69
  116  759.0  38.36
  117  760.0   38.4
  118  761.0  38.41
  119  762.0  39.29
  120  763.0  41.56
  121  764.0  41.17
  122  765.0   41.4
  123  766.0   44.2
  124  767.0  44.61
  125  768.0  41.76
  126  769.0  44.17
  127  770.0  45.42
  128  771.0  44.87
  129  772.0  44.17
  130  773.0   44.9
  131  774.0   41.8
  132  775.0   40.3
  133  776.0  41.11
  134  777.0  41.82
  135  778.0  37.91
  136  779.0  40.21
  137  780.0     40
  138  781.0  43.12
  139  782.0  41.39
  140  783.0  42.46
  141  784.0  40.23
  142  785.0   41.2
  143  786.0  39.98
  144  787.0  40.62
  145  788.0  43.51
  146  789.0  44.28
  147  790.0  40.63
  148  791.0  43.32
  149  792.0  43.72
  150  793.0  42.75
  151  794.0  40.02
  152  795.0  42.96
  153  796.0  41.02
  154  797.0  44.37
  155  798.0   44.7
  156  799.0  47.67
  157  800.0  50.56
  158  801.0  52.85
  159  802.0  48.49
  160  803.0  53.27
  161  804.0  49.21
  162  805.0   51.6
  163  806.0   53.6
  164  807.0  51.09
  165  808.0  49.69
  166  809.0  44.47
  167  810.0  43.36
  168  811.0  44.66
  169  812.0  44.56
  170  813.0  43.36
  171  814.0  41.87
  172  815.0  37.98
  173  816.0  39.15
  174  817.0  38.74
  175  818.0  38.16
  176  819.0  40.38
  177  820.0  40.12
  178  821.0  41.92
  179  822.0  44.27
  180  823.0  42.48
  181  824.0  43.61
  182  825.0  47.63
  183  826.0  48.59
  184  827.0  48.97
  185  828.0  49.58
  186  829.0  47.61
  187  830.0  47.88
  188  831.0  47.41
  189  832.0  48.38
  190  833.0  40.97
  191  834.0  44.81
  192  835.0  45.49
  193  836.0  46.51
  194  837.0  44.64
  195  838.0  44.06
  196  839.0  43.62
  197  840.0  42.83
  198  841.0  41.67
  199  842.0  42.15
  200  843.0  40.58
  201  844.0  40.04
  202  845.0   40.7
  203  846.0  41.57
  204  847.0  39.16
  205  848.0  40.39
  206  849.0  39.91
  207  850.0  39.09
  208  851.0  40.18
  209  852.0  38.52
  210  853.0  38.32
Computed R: 8.0 Hz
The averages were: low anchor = 48.9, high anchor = 43.6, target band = 41.9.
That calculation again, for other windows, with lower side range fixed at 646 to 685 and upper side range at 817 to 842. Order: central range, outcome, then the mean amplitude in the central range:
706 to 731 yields 3.7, 41.8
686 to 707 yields 2.4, 44.2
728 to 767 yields 6.3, 40.1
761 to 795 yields 3.3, 42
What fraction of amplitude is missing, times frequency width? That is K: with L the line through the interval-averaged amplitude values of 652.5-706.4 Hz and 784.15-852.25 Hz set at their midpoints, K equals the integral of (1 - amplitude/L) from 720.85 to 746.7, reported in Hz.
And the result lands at 2.9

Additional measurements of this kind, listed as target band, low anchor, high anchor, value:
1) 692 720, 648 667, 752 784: 3.2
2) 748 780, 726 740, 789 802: 1.4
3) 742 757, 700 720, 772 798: 0.9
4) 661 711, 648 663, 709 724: 2.6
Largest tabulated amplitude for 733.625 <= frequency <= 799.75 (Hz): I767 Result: 47.67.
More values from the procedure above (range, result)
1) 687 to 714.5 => 49.28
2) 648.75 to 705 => 60.58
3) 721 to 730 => 43.46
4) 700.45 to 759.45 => 45.62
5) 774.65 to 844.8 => 53.6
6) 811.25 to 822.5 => 44.56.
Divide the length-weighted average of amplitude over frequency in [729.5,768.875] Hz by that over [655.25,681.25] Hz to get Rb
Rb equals 0.8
